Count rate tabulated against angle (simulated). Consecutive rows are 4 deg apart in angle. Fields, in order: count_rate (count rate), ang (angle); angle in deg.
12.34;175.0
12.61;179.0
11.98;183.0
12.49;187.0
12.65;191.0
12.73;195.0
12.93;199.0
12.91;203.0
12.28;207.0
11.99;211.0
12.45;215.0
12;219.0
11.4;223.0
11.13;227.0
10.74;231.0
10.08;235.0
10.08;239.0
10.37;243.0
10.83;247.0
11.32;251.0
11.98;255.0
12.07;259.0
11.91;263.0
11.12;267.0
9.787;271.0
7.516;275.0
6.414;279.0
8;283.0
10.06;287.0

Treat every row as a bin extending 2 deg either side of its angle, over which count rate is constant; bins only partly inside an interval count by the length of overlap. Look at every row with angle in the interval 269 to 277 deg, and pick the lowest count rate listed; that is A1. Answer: 7.516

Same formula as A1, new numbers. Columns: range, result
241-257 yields 10.37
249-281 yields 6.414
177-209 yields 11.98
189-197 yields 12.65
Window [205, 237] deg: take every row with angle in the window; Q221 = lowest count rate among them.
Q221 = 10.08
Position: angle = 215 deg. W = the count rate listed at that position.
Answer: 12.45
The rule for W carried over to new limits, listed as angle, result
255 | 11.98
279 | 6.414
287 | 10.06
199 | 12.93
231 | 10.74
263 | 11.91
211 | 11.99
